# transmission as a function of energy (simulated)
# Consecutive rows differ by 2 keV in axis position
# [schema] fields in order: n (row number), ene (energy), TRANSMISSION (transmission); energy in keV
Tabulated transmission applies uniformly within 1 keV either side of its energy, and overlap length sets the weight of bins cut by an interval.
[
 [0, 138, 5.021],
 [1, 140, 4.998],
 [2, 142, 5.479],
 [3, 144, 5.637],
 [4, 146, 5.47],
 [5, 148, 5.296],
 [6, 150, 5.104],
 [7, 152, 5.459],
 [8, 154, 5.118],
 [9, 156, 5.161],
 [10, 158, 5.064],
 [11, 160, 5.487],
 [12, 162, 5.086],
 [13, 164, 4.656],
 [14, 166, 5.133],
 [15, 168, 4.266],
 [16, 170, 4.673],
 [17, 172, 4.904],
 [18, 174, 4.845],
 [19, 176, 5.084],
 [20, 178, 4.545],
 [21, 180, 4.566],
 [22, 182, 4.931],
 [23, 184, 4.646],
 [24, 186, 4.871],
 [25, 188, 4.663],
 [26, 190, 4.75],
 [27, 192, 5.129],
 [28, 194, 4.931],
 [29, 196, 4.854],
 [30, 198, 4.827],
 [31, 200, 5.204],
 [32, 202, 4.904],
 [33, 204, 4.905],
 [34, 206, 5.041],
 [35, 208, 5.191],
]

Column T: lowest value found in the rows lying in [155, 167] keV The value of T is 4.656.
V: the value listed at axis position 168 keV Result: 4.266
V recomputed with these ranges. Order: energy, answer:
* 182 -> 4.931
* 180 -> 4.566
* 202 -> 4.904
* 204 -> 4.905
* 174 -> 4.845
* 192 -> 5.129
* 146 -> 5.47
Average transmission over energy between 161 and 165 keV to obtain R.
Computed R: 4.87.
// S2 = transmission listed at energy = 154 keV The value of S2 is 5.118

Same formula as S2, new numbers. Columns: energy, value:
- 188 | 4.663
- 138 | 5.021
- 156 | 5.161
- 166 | 5.133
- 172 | 4.904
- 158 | 5.064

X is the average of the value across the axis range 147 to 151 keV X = 5.2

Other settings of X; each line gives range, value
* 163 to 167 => 4.89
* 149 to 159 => 5.18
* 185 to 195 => 4.87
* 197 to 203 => 4.98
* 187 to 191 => 4.71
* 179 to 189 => 4.74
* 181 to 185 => 4.79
